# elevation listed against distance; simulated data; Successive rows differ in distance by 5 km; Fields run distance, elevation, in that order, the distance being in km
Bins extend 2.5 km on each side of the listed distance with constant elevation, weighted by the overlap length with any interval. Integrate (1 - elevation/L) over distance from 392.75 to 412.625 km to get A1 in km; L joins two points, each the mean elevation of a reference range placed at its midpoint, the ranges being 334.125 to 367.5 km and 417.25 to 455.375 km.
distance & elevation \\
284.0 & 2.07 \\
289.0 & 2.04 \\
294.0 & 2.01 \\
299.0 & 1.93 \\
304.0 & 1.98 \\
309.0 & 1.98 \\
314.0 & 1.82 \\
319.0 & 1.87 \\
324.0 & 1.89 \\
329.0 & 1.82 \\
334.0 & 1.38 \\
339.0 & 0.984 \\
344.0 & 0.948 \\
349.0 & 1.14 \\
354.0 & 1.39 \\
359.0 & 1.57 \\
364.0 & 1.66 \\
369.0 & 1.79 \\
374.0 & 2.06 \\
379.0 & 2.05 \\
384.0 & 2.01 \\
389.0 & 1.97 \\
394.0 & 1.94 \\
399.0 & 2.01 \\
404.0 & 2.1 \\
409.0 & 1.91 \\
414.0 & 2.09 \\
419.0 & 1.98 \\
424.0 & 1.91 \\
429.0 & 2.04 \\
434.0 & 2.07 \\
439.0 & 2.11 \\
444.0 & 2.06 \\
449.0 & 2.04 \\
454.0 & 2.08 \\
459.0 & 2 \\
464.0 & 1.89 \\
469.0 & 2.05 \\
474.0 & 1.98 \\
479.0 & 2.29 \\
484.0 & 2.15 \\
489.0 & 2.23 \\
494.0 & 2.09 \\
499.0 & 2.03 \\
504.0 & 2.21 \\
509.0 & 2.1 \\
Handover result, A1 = -2.87 km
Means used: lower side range 1.3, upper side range 2.04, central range 2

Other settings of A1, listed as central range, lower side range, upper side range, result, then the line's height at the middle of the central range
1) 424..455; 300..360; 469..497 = -1.2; 1.98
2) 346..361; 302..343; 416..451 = 3.7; 1.78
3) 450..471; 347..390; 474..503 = 0.4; 2.05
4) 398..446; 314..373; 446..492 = -4.1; 1.87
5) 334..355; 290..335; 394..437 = 8.7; 1.92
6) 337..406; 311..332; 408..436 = 8.6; 1.92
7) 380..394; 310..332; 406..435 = -0.3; 1.95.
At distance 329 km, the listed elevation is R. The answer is 1.82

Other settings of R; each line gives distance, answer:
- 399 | 2.01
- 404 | 2.1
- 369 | 1.79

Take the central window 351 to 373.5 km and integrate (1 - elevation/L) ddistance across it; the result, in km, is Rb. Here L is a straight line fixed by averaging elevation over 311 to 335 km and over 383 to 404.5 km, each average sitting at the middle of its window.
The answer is 3.21 km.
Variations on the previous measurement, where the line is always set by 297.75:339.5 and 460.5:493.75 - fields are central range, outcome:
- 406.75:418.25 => -0.2 km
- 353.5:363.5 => 1.7 km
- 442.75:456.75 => -0.1 km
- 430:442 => -0.4 km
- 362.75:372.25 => 0.6 km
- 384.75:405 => -0.8 km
